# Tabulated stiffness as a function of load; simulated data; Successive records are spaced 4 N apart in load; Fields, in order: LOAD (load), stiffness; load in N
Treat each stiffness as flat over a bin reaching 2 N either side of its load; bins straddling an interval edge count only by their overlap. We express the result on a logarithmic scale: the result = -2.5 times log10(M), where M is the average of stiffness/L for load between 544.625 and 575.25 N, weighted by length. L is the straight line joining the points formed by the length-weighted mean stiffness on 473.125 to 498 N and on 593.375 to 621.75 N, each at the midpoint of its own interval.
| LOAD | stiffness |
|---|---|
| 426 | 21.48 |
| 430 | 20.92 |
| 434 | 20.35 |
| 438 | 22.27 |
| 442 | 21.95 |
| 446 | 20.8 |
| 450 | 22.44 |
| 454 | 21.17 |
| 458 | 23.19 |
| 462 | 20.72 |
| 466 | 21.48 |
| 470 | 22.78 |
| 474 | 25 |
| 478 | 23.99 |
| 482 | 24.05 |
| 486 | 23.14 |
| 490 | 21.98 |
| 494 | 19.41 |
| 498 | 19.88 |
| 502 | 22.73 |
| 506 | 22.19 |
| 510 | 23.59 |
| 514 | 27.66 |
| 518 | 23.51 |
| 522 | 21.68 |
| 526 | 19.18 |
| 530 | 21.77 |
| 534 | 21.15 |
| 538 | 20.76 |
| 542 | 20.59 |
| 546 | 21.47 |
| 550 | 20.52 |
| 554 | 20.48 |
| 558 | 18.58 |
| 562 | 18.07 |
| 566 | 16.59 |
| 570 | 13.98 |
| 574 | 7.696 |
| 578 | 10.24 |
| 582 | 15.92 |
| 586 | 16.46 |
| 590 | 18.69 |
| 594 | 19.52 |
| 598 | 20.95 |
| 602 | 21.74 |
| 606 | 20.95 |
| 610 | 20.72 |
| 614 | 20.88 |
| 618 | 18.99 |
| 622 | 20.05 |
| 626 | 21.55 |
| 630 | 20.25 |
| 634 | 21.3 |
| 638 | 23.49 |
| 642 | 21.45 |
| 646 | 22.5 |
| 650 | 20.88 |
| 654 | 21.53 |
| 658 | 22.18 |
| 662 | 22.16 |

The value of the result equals 0.23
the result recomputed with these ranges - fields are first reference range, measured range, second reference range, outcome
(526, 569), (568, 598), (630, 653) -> 0.34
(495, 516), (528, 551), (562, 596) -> -0.09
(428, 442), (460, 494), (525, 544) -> -0.08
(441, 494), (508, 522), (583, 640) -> -0.13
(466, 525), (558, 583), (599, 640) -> 0.47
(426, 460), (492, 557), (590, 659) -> -0.01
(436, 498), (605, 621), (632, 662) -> 0.08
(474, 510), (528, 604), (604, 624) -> 0.17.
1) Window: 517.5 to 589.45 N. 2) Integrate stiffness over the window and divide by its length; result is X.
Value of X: 18.2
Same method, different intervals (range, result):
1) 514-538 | 21.9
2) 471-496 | 22.9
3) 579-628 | 19.5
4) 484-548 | 21.9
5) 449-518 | 22.7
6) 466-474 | 23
